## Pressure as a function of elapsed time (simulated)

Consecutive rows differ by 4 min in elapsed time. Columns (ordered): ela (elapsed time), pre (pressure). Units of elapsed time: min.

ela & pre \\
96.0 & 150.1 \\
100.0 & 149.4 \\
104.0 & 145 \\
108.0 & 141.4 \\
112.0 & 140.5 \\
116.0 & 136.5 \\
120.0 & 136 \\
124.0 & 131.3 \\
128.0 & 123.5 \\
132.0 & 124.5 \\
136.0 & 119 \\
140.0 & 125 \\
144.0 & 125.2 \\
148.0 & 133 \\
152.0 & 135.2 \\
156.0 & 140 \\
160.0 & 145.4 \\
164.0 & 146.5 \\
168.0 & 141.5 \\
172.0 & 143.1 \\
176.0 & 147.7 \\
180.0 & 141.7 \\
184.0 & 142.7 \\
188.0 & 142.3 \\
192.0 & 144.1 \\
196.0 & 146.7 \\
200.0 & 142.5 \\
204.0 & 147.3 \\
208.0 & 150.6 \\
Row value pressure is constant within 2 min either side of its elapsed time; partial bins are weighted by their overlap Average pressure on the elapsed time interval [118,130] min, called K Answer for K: 130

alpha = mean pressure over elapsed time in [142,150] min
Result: 129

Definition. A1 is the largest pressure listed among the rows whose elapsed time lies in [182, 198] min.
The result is 146.7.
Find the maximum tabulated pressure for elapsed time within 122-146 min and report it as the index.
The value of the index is 131.3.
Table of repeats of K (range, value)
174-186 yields 144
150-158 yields 138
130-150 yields 125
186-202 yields 144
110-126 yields 136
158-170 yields 144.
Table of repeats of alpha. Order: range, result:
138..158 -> 132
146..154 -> 134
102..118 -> 141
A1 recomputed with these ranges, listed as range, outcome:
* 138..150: 133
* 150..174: 146.5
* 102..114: 145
